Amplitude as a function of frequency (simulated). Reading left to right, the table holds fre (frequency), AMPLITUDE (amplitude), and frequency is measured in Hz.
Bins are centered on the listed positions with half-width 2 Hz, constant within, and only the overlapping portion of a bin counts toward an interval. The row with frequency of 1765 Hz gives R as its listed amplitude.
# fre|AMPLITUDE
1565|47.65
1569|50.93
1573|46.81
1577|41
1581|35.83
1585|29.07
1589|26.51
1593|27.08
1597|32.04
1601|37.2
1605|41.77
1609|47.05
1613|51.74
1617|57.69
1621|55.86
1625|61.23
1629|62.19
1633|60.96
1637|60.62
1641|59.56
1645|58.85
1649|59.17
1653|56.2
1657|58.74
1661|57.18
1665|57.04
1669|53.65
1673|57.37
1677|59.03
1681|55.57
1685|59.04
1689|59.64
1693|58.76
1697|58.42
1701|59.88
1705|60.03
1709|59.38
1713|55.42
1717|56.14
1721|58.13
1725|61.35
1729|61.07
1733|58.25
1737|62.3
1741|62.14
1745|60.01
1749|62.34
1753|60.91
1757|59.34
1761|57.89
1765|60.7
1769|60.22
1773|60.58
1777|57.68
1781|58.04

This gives 60.7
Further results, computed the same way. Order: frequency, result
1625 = 61.23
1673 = 57.37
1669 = 53.65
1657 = 58.74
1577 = 41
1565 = 47.65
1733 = 58.25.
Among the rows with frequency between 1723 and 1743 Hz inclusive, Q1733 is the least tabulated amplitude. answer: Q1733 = 58.25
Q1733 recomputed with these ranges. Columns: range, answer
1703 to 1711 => 59.38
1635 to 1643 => 59.56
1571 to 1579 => 41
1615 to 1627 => 55.86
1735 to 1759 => 59.34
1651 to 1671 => 53.65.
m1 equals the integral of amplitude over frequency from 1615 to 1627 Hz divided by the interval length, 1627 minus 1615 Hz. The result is 58.3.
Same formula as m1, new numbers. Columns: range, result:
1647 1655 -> 57.7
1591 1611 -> 37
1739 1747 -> 61.1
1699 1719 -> 58.2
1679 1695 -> 58.3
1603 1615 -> 46.9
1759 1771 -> 59.6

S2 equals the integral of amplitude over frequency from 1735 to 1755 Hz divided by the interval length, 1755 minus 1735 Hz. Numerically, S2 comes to 61.5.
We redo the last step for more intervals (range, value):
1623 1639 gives 61.2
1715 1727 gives 58.5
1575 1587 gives 35.3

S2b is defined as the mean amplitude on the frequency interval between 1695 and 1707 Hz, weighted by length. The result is 59.4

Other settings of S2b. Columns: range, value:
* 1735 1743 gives 62.2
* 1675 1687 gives 57.9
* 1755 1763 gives 58.6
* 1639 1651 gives 59.2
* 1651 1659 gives 57.5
